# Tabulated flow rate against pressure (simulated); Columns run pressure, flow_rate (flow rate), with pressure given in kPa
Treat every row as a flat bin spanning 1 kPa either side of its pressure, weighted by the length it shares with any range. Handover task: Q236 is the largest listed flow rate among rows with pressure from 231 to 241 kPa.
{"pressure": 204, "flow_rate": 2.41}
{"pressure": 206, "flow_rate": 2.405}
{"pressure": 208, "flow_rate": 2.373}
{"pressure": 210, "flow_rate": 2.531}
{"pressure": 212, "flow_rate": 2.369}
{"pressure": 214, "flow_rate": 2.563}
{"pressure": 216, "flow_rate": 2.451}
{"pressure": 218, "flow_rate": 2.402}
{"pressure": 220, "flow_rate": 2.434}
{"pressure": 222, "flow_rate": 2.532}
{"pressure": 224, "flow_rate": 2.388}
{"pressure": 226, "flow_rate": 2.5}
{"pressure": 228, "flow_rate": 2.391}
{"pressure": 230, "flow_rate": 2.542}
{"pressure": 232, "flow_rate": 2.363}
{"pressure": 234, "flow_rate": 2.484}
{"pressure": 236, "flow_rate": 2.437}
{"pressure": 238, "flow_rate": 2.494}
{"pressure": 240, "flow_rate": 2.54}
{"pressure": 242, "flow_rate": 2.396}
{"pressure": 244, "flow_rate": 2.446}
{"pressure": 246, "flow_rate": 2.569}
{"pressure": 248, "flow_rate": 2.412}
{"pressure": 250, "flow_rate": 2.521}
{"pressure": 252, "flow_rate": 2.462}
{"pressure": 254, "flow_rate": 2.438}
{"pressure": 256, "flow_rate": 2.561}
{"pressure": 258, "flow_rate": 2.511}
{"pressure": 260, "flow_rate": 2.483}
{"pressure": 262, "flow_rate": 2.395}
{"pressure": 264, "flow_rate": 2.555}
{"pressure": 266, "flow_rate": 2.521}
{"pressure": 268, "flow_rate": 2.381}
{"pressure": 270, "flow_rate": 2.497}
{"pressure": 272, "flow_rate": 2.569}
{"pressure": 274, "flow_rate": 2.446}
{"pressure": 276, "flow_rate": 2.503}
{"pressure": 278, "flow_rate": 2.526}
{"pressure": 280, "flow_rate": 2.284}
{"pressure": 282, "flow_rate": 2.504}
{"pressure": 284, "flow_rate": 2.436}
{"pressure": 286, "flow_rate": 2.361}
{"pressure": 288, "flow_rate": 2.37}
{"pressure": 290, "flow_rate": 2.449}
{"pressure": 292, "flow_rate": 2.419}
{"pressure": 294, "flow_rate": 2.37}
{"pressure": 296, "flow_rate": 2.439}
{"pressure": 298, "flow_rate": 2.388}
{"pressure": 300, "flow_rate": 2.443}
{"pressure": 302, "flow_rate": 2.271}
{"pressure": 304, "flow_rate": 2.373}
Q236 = 2.54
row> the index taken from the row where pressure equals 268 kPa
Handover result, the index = 2.381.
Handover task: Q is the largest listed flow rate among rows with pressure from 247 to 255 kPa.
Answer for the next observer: 2.521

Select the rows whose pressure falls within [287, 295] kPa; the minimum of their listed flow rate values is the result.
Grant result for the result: 2.37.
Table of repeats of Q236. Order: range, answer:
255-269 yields 2.561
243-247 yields 2.569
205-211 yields 2.531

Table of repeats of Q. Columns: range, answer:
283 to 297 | 2.449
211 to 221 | 2.563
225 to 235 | 2.542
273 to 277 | 2.503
